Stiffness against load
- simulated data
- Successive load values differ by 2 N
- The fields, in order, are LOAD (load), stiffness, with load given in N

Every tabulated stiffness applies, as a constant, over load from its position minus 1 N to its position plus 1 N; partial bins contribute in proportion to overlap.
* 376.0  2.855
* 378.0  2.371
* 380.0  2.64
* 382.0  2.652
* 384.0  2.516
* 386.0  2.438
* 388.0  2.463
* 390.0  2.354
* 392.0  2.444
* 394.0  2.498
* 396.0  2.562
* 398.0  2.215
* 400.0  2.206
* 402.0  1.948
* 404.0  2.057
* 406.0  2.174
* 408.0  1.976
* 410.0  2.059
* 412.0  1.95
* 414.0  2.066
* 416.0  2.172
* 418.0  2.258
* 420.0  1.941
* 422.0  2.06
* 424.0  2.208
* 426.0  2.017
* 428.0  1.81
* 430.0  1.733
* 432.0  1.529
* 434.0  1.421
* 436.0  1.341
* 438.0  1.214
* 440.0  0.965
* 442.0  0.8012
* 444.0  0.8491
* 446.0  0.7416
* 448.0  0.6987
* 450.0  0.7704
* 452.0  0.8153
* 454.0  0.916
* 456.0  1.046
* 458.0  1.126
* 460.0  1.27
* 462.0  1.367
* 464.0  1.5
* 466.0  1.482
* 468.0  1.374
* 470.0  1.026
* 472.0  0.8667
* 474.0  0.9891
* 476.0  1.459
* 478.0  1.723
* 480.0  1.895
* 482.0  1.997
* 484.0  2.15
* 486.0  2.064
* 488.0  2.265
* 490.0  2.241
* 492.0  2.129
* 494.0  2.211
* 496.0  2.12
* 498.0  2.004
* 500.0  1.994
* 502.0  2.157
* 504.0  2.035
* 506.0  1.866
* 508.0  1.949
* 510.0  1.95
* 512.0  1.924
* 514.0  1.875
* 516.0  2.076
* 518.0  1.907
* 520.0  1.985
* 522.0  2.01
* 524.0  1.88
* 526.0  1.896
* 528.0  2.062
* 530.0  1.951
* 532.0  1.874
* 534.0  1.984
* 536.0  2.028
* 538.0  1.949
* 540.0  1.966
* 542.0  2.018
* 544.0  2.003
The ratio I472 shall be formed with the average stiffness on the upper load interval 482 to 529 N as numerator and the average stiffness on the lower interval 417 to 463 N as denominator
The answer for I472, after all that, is 1.5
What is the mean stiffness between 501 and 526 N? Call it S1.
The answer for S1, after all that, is 1.96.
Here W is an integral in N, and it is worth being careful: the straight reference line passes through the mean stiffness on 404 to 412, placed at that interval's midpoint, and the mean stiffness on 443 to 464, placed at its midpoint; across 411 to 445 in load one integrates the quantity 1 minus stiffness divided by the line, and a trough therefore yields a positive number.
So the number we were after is -1.1 N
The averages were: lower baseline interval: 2.05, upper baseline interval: 0.986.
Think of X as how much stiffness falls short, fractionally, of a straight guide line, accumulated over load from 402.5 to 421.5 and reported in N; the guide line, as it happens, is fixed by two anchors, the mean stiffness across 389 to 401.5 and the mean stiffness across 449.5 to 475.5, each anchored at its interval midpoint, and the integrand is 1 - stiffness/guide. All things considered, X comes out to -0.17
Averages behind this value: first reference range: 2.36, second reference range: 1.13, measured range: 2.07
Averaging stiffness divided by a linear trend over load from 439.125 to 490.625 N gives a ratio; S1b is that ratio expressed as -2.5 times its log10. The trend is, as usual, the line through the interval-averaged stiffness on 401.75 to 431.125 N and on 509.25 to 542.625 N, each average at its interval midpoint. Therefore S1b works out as 0.45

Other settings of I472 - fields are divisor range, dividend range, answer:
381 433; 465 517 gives 0.85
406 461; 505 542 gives 1.32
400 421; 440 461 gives 0.44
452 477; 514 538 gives 1.66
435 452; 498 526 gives 2.15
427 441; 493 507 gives 1.44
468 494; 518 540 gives 1.13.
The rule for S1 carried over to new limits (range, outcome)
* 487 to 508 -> 2.09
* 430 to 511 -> 1.51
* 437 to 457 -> 0.882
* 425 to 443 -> 1.43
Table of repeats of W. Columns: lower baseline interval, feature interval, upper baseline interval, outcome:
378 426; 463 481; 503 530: 6.1 N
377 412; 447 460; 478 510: 7.4 N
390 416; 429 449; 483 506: 9.5 N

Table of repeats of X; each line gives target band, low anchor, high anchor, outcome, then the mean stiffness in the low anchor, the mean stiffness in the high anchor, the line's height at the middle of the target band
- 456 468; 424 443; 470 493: 2.33 N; 1.47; 1.76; 1.64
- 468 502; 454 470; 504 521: -4.78 N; 1.27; 1.95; 1.58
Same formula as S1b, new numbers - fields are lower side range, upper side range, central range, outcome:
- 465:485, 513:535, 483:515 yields -0.20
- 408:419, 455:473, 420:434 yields 0.00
